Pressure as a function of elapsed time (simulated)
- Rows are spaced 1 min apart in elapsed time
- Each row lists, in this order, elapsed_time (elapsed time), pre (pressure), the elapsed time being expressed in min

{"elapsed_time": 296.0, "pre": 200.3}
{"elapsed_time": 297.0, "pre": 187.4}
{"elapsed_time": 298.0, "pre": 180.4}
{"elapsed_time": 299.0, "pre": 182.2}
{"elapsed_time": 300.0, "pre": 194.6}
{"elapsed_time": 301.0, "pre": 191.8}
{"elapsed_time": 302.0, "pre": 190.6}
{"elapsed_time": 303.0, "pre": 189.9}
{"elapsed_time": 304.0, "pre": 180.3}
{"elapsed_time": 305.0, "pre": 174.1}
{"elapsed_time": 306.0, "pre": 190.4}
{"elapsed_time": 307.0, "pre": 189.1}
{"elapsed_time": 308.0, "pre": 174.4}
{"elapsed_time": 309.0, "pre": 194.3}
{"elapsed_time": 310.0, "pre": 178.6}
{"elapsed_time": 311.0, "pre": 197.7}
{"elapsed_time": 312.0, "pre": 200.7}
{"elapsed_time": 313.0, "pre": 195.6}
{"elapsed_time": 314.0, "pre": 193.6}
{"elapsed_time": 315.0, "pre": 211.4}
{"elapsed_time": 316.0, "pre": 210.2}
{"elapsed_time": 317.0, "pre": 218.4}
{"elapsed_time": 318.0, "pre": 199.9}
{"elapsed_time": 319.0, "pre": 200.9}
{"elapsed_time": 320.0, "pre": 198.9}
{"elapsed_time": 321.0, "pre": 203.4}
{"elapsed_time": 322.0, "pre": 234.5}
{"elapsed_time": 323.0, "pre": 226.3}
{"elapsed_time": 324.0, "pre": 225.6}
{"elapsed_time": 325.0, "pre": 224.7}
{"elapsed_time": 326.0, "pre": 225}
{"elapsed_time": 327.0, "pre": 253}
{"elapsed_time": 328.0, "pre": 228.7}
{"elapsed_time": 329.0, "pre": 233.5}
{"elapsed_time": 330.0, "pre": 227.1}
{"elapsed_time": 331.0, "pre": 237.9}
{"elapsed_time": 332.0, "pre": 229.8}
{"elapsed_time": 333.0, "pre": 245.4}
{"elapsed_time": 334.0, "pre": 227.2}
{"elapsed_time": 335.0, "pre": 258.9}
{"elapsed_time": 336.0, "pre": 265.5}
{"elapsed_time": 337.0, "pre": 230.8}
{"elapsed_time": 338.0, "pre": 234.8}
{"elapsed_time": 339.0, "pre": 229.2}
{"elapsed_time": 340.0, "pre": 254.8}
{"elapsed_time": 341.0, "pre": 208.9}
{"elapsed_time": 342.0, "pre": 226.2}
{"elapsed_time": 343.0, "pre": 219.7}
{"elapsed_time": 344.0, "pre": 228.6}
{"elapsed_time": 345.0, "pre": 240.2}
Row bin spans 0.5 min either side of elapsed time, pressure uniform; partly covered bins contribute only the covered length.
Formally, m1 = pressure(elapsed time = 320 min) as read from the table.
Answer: 198.9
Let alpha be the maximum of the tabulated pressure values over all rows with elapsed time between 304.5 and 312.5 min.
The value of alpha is 200.7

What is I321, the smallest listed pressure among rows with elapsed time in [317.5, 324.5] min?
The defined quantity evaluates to 198.9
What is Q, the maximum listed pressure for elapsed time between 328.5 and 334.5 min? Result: 245.4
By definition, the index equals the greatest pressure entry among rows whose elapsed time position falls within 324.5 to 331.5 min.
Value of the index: 253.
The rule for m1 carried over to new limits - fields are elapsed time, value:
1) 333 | 245.4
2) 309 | 194.3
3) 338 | 234.8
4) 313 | 195.6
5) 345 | 240.2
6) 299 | 182.2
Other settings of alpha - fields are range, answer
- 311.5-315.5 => 211.4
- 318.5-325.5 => 234.5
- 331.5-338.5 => 265.5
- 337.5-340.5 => 254.8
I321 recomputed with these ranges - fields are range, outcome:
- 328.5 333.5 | 227.1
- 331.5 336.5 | 227.2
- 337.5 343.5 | 208.9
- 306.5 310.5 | 174.4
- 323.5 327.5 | 224.7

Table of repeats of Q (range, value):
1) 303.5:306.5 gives 190.4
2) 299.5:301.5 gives 194.6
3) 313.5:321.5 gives 218.4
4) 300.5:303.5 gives 191.8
